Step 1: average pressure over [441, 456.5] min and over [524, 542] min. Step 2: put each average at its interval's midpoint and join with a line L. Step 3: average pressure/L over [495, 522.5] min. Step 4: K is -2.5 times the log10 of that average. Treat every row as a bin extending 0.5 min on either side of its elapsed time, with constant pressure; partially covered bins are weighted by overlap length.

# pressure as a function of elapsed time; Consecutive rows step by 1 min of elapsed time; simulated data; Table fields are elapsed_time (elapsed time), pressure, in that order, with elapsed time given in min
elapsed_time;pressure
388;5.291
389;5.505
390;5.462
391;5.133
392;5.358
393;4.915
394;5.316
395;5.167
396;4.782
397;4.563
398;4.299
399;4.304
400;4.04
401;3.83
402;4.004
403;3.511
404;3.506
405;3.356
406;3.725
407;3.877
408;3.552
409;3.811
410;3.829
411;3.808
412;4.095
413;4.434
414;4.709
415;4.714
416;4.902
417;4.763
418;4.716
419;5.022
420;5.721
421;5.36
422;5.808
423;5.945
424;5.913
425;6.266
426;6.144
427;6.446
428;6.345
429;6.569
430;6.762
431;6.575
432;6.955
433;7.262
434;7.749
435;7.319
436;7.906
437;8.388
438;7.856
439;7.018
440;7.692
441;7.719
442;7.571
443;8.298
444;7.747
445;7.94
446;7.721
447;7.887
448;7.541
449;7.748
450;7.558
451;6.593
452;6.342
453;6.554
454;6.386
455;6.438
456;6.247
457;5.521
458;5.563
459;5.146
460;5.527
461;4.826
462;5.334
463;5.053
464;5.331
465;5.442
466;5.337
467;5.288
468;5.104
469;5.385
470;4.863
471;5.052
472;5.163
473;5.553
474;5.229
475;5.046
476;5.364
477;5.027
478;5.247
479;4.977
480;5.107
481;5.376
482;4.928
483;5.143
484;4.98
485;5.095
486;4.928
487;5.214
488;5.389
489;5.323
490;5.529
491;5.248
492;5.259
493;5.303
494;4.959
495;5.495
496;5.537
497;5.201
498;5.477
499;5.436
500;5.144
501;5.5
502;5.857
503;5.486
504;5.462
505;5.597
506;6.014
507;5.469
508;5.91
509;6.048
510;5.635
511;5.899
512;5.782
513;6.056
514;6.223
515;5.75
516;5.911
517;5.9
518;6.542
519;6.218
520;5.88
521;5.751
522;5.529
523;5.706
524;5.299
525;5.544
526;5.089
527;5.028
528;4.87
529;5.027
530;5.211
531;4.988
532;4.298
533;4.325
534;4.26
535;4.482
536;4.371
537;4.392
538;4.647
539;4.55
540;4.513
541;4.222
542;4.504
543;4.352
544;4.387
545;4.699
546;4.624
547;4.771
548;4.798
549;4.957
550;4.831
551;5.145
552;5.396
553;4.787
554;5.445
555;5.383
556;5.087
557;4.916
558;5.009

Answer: -0.063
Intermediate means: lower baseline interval 7.25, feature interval 5.74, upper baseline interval 4.71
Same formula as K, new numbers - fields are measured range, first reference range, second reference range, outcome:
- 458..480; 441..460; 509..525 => 0.26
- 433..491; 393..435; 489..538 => -0.17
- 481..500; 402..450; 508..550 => 0.05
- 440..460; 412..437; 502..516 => -0.17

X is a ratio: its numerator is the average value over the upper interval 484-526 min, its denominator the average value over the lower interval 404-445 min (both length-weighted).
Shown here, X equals 0.94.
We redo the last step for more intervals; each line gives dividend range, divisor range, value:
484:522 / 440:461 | 0.81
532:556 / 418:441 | 0.70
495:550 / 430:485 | 0.84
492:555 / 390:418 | 1.21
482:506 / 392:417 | 1.26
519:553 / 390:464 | 0.85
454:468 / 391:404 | 1.22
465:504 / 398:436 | 1.02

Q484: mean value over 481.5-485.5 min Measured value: 5.04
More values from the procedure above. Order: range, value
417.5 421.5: 5.2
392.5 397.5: 4.95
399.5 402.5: 3.96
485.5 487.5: 5.07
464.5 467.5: 5.36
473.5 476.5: 5.21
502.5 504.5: 5.47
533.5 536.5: 4.37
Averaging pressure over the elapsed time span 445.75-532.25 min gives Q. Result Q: 5.59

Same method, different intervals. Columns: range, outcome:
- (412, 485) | 6.06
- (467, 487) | 5.14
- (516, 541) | 5.1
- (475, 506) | 5.29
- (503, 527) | 5.77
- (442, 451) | 7.72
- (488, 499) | 5.34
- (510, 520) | 6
